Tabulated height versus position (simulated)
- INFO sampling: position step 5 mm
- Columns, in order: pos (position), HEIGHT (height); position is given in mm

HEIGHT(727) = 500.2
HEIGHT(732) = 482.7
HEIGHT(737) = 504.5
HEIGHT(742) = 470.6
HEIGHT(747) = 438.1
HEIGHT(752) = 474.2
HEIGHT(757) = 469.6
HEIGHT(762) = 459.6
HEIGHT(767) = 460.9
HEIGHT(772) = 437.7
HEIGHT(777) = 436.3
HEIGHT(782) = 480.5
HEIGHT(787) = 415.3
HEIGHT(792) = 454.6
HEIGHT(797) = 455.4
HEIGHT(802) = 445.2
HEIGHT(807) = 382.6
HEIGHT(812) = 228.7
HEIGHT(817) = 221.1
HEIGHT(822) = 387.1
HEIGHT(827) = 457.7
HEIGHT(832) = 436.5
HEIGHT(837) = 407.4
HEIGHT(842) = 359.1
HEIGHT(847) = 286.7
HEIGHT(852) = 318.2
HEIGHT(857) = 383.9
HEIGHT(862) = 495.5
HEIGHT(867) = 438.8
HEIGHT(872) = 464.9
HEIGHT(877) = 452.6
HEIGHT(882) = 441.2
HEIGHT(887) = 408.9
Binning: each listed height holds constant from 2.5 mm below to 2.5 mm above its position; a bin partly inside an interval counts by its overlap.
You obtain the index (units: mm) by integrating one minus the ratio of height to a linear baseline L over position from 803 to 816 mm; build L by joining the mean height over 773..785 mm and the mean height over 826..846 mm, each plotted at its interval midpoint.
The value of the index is 3.51 mm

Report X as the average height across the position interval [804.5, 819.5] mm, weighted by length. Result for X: 277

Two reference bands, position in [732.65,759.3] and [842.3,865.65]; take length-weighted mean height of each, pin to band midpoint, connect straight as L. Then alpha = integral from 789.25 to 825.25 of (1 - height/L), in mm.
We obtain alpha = 4.1 mm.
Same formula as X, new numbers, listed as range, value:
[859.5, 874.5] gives 466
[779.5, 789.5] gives 448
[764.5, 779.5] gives 445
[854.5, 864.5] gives 440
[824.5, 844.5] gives 415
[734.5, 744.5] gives 488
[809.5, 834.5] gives 346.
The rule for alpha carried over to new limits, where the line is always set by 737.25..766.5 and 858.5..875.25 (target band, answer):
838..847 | 2.2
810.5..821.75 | 5.0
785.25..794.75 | 0.6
